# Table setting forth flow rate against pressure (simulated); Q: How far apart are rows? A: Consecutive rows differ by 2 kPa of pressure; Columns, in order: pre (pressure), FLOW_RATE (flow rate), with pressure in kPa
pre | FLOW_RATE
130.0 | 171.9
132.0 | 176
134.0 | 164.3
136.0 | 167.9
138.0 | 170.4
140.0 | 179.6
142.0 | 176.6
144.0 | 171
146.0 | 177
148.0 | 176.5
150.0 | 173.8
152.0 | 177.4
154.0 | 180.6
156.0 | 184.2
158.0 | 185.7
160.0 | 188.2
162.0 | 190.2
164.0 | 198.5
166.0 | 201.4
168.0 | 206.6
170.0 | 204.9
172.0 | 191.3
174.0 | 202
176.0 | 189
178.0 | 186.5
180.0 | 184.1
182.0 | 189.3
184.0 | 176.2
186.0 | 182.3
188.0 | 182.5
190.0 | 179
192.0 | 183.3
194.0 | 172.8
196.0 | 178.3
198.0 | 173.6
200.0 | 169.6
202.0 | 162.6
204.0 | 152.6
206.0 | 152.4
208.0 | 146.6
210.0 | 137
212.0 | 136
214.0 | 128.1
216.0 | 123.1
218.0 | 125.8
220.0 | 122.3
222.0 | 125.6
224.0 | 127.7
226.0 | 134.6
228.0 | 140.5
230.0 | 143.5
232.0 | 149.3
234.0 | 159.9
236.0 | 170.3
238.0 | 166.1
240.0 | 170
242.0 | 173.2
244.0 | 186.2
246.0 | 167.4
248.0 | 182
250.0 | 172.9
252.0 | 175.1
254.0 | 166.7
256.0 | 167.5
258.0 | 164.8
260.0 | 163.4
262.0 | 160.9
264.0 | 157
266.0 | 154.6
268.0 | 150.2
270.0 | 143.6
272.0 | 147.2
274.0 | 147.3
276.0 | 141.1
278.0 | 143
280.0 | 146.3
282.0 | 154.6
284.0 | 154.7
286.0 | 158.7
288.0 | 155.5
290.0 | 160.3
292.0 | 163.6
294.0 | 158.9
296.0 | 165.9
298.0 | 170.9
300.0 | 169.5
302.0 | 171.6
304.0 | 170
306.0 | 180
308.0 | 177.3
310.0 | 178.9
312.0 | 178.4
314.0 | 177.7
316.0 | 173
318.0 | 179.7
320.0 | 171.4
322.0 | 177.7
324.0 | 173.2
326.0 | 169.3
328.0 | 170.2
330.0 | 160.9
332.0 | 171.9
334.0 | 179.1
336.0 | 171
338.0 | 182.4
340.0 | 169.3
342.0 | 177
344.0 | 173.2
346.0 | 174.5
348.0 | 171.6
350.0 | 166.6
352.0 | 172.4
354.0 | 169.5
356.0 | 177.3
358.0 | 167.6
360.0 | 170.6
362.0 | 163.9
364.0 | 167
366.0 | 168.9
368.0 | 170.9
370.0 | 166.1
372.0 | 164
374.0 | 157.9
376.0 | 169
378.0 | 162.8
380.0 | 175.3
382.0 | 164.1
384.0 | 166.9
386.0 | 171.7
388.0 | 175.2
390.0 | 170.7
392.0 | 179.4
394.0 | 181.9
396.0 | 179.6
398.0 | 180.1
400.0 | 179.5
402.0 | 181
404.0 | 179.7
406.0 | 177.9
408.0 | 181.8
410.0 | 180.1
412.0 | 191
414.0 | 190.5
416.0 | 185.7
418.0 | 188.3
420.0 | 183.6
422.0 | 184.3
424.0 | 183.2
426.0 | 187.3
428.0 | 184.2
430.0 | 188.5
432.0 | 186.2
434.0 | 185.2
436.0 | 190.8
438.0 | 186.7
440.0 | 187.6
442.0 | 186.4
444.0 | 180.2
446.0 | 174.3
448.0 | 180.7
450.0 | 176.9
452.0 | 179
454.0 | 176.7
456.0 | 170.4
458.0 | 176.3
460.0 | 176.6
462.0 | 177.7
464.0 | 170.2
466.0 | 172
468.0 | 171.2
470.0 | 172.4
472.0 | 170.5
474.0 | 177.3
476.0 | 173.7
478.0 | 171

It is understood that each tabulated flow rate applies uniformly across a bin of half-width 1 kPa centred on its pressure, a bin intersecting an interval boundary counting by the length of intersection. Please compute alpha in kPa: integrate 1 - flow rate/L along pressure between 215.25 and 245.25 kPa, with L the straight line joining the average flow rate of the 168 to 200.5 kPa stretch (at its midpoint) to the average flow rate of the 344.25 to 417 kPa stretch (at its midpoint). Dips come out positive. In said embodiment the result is 5.60 kPa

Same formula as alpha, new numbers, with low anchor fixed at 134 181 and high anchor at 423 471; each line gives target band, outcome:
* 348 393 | 3.0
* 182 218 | 4.6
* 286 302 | 1.7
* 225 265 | 4.3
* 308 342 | 1.5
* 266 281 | 3.0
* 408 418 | -0.3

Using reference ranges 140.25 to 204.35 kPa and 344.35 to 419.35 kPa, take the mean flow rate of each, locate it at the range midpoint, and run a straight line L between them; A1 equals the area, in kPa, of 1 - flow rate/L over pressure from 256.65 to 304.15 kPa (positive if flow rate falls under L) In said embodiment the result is 5.7 kPa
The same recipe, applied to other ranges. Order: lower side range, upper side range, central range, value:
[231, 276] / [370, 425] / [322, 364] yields 0.0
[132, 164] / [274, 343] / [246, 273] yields 1.4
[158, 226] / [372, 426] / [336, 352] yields 0.2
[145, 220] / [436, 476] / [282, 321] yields 1.4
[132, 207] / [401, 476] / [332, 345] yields 0.4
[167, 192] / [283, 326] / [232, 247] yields 0.9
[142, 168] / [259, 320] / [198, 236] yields 6.9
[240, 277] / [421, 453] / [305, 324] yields -0.9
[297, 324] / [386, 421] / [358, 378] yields 1.4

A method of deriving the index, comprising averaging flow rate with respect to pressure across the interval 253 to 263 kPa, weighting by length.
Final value 165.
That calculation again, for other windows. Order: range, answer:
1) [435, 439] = 189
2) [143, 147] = 174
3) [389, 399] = 178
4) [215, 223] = 124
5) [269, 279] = 144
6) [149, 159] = 180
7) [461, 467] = 173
